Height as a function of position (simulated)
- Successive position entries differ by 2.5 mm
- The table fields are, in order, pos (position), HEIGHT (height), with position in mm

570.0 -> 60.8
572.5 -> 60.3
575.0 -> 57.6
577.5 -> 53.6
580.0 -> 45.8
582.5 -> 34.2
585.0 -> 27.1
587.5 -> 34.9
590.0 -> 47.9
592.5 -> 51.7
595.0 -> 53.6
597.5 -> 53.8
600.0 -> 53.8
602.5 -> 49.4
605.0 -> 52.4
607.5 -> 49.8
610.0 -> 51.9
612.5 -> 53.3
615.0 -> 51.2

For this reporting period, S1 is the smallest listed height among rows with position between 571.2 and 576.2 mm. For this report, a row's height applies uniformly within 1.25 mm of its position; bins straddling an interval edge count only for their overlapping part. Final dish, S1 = 57.6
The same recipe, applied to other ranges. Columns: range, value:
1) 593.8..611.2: 49.4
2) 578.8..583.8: 34.2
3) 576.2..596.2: 27.1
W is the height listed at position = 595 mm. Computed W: 53.6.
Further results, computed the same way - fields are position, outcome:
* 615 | 51.2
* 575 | 57.6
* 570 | 60.8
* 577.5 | 53.6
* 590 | 47.9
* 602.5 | 49.4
